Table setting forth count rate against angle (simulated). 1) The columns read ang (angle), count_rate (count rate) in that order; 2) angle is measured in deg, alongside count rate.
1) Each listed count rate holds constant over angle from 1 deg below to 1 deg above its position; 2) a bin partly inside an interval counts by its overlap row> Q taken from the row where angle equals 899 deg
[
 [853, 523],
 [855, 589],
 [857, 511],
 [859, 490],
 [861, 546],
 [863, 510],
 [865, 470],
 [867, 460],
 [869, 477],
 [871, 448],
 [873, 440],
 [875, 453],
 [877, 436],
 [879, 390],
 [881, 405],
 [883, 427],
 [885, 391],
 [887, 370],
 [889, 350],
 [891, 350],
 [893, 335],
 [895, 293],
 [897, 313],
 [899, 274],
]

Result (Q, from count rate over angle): 274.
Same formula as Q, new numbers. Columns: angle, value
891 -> 350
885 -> 391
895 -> 293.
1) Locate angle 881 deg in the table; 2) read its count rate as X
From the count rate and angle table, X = 405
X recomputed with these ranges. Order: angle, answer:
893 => 335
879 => 390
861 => 546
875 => 453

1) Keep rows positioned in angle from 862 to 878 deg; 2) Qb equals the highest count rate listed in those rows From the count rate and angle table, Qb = 510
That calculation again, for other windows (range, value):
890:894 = 350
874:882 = 453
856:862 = 546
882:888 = 427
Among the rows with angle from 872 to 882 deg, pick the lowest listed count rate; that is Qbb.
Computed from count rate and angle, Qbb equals 390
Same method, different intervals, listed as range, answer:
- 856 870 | 460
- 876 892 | 350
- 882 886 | 391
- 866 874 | 440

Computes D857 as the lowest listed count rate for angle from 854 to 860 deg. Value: 490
